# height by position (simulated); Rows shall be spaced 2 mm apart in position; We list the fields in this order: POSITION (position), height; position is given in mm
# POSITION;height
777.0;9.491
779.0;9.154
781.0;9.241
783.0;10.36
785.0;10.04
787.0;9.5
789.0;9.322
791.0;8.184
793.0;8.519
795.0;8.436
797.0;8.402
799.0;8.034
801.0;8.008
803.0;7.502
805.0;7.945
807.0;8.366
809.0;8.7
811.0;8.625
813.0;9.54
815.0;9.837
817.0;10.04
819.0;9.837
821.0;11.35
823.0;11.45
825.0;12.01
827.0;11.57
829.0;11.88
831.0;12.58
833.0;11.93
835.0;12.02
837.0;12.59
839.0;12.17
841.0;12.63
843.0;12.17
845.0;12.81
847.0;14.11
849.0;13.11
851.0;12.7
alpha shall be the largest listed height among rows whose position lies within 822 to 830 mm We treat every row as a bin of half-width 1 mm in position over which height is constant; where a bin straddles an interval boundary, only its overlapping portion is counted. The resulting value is 12.01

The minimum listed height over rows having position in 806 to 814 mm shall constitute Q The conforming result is 8.366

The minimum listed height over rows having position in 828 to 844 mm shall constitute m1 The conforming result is 11.88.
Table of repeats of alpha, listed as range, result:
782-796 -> 10.36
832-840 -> 12.59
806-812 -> 8.7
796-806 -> 8.402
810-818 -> 10.04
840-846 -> 12.81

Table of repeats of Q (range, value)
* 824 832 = 11.57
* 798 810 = 7.502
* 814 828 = 9.837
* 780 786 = 9.241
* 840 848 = 12.17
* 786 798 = 8.184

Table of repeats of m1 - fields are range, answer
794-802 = 8.008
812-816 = 9.54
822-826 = 11.45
